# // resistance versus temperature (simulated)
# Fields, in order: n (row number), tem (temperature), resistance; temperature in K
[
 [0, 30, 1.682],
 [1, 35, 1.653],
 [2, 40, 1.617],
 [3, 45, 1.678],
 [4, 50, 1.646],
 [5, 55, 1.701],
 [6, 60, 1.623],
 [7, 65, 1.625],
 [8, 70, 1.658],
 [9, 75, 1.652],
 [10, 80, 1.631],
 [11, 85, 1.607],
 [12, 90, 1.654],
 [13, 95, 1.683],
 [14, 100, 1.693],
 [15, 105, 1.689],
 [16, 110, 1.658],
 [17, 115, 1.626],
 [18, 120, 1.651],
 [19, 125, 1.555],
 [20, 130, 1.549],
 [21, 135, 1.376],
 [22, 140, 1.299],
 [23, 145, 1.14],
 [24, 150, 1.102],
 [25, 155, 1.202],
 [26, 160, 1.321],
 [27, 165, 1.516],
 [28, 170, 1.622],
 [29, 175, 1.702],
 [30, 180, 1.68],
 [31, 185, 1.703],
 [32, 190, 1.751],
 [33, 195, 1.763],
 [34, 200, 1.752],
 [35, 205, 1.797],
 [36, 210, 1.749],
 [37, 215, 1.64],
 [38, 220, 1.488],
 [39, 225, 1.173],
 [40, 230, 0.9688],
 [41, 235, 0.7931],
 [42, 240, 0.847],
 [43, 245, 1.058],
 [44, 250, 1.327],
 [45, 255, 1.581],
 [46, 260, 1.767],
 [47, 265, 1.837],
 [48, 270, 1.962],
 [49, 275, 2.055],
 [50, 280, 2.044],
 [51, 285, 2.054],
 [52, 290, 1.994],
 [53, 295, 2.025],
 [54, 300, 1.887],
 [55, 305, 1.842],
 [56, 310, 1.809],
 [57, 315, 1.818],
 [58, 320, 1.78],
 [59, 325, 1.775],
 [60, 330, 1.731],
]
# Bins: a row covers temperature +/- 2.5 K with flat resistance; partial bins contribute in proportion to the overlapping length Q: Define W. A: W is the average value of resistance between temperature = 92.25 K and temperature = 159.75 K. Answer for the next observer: 1.47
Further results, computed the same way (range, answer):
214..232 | 1.3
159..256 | 1.46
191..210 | 1.77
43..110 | 1.66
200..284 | 1.52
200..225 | 1.63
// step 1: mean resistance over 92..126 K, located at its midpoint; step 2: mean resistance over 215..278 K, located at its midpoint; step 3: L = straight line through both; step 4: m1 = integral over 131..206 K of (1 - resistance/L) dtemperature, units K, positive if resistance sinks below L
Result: 1.8 K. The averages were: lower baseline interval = 1.65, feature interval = 1.51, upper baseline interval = 1.42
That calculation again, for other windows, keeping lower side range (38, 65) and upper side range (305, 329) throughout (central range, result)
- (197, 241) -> 9.2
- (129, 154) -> 6.3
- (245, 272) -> 2.1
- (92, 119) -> 0.2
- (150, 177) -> 4.4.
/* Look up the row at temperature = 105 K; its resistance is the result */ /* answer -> 1.689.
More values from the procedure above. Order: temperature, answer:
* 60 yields 1.623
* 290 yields 1.994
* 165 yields 1.516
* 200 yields 1.752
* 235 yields 0.7931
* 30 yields 1.682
